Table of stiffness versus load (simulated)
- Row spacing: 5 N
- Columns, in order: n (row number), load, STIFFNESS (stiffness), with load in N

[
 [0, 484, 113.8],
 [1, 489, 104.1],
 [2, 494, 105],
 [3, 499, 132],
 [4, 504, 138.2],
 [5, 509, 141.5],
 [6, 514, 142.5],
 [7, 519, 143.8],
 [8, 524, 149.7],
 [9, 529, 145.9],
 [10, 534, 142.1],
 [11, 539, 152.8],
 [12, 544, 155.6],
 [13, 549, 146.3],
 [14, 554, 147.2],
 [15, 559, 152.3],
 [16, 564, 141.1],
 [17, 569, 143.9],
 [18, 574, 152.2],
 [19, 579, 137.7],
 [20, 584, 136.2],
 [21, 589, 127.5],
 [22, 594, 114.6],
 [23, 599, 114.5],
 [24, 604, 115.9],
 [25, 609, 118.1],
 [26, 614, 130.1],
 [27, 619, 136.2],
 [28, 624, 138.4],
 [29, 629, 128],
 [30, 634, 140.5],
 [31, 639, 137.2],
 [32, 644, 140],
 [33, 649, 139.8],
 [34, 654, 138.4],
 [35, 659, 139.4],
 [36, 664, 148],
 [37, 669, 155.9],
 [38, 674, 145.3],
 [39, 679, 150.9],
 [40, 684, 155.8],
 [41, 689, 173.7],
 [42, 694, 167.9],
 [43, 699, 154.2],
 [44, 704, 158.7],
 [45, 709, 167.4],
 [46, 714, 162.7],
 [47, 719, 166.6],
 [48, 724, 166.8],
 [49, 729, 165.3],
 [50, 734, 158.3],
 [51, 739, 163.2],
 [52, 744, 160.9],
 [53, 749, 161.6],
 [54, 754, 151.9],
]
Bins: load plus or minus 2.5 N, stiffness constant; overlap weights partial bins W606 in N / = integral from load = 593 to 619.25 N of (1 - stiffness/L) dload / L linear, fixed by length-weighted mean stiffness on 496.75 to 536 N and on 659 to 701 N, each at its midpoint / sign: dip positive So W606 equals 5.0 N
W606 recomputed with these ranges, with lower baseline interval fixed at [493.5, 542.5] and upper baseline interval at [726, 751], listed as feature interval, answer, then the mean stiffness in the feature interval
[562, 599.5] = 3.21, 134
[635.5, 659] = 2.20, 139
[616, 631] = 1.67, 134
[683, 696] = -0.79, 167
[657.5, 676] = 0.90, 148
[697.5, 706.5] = 0.10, 157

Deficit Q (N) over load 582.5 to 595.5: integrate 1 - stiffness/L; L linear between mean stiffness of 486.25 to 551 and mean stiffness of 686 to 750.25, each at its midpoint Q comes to 1.85 N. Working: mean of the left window 138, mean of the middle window 126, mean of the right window 164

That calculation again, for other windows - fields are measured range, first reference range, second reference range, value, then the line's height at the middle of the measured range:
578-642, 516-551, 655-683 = 8.3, 148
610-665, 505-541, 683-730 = 7.0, 157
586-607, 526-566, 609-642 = 3.1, 139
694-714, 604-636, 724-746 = -1.0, 154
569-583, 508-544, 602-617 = -1.3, 132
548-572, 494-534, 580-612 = -3.0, 130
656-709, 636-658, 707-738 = -1.6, 151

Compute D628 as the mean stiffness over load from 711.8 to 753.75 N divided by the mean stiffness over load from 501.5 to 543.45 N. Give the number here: 1.1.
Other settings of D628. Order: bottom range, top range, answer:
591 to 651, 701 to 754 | 1.26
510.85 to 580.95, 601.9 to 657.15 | 0.91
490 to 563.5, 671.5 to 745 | 1.14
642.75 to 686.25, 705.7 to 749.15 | 1.12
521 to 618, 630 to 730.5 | 1.11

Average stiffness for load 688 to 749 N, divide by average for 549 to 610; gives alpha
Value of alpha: 1.22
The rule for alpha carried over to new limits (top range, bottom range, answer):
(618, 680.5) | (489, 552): 1.01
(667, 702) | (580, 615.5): 1.28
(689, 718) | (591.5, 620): 1.35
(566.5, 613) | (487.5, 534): 0.96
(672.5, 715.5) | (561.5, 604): 1.21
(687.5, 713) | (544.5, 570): 1.11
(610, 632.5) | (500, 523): 0.94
